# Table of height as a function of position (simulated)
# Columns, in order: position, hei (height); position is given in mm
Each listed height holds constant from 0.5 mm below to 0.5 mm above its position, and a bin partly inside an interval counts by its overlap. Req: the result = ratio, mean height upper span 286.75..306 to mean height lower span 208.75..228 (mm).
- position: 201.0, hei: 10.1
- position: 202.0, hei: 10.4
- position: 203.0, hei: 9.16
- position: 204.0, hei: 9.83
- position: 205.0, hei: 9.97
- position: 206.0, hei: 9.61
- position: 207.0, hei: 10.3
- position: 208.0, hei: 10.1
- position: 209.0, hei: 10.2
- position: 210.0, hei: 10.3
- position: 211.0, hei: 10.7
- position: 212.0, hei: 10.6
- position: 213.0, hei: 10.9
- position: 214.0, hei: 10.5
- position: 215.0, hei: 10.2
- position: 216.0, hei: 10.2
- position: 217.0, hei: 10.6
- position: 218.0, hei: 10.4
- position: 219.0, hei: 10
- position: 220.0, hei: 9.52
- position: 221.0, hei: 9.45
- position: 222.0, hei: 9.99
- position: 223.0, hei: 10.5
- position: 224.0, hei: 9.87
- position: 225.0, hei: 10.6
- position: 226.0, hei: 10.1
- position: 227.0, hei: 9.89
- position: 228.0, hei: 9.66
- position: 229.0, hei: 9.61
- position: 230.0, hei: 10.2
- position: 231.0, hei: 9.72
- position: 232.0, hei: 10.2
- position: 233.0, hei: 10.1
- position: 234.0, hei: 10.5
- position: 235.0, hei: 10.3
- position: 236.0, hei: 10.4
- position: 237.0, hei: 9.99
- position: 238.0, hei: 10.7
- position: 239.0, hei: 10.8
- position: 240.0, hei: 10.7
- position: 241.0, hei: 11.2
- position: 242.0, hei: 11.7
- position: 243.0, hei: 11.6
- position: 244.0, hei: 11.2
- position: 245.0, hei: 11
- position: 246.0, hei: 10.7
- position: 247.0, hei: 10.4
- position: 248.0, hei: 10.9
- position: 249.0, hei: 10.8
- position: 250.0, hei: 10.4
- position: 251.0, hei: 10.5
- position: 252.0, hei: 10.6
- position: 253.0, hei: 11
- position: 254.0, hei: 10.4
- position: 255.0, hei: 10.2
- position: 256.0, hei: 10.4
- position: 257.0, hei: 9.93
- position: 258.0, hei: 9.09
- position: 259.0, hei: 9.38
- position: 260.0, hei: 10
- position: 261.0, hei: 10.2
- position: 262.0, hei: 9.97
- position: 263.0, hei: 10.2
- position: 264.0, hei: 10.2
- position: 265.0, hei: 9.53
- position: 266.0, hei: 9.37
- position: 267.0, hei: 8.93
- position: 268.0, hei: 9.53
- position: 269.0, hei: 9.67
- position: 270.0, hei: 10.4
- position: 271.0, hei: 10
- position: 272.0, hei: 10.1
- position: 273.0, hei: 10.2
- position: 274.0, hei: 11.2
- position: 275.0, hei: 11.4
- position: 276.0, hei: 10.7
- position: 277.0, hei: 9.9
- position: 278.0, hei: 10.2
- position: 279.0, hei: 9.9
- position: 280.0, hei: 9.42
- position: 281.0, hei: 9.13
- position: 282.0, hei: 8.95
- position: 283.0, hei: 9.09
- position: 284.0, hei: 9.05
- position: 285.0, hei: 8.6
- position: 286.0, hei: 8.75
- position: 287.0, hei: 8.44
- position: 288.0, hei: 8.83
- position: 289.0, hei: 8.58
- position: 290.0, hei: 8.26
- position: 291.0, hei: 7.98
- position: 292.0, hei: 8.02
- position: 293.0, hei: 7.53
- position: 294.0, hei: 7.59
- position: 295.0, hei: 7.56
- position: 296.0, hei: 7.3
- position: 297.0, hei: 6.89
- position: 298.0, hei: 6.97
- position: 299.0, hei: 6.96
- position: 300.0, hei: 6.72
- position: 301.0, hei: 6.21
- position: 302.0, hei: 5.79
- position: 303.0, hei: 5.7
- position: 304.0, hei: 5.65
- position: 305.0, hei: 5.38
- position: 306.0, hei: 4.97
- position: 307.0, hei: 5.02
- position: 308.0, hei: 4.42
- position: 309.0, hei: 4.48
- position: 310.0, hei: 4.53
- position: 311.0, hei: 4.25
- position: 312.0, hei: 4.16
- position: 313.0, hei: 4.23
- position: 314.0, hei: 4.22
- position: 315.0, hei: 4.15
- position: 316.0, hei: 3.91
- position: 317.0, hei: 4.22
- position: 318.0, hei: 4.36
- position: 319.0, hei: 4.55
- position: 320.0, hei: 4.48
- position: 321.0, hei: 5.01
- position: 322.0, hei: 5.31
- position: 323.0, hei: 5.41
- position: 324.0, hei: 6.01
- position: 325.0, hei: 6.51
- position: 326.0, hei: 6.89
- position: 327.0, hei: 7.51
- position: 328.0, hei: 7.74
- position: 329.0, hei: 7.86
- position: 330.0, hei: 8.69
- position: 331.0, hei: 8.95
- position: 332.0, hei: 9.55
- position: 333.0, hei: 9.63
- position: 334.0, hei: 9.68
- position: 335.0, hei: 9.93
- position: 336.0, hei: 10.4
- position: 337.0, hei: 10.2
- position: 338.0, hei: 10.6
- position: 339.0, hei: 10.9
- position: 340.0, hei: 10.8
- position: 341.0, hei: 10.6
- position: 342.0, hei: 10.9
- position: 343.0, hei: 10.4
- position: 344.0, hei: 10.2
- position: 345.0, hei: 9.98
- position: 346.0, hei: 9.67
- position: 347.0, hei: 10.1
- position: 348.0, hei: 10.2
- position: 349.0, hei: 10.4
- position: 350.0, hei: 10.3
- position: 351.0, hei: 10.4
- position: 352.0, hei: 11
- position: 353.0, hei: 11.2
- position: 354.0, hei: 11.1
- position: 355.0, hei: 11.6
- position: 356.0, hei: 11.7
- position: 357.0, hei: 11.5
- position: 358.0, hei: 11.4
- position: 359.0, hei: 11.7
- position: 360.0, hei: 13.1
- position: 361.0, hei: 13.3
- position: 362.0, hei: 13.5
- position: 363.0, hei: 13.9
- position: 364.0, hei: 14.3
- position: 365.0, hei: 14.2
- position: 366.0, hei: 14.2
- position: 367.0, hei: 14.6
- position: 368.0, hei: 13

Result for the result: 0.7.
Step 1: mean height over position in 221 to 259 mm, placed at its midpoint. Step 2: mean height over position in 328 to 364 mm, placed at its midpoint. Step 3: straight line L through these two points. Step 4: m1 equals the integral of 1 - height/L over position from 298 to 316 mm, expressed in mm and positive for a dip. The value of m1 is 9.3 mm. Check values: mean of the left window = 10.4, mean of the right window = 10.7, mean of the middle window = 5.13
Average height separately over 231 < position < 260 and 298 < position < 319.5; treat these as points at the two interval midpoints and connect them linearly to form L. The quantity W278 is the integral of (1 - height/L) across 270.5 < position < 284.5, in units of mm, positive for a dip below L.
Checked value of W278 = -4.0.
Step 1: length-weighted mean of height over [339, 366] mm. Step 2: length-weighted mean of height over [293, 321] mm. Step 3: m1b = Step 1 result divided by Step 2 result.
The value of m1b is 2.13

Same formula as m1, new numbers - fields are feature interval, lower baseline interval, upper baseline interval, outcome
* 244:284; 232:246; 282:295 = -2.33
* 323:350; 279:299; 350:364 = 3.87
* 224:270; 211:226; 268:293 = -1.91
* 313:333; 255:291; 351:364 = 9.03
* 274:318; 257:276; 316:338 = 8.58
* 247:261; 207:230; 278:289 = -1.04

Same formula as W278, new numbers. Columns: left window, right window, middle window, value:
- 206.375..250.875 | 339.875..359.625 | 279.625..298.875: 4.29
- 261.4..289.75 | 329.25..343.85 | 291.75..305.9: 4.53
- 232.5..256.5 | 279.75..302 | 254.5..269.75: -0.21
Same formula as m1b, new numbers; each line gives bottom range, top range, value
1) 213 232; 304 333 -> 0.56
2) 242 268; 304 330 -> 0.51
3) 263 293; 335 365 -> 1.19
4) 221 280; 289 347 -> 0.70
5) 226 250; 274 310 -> 0.73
